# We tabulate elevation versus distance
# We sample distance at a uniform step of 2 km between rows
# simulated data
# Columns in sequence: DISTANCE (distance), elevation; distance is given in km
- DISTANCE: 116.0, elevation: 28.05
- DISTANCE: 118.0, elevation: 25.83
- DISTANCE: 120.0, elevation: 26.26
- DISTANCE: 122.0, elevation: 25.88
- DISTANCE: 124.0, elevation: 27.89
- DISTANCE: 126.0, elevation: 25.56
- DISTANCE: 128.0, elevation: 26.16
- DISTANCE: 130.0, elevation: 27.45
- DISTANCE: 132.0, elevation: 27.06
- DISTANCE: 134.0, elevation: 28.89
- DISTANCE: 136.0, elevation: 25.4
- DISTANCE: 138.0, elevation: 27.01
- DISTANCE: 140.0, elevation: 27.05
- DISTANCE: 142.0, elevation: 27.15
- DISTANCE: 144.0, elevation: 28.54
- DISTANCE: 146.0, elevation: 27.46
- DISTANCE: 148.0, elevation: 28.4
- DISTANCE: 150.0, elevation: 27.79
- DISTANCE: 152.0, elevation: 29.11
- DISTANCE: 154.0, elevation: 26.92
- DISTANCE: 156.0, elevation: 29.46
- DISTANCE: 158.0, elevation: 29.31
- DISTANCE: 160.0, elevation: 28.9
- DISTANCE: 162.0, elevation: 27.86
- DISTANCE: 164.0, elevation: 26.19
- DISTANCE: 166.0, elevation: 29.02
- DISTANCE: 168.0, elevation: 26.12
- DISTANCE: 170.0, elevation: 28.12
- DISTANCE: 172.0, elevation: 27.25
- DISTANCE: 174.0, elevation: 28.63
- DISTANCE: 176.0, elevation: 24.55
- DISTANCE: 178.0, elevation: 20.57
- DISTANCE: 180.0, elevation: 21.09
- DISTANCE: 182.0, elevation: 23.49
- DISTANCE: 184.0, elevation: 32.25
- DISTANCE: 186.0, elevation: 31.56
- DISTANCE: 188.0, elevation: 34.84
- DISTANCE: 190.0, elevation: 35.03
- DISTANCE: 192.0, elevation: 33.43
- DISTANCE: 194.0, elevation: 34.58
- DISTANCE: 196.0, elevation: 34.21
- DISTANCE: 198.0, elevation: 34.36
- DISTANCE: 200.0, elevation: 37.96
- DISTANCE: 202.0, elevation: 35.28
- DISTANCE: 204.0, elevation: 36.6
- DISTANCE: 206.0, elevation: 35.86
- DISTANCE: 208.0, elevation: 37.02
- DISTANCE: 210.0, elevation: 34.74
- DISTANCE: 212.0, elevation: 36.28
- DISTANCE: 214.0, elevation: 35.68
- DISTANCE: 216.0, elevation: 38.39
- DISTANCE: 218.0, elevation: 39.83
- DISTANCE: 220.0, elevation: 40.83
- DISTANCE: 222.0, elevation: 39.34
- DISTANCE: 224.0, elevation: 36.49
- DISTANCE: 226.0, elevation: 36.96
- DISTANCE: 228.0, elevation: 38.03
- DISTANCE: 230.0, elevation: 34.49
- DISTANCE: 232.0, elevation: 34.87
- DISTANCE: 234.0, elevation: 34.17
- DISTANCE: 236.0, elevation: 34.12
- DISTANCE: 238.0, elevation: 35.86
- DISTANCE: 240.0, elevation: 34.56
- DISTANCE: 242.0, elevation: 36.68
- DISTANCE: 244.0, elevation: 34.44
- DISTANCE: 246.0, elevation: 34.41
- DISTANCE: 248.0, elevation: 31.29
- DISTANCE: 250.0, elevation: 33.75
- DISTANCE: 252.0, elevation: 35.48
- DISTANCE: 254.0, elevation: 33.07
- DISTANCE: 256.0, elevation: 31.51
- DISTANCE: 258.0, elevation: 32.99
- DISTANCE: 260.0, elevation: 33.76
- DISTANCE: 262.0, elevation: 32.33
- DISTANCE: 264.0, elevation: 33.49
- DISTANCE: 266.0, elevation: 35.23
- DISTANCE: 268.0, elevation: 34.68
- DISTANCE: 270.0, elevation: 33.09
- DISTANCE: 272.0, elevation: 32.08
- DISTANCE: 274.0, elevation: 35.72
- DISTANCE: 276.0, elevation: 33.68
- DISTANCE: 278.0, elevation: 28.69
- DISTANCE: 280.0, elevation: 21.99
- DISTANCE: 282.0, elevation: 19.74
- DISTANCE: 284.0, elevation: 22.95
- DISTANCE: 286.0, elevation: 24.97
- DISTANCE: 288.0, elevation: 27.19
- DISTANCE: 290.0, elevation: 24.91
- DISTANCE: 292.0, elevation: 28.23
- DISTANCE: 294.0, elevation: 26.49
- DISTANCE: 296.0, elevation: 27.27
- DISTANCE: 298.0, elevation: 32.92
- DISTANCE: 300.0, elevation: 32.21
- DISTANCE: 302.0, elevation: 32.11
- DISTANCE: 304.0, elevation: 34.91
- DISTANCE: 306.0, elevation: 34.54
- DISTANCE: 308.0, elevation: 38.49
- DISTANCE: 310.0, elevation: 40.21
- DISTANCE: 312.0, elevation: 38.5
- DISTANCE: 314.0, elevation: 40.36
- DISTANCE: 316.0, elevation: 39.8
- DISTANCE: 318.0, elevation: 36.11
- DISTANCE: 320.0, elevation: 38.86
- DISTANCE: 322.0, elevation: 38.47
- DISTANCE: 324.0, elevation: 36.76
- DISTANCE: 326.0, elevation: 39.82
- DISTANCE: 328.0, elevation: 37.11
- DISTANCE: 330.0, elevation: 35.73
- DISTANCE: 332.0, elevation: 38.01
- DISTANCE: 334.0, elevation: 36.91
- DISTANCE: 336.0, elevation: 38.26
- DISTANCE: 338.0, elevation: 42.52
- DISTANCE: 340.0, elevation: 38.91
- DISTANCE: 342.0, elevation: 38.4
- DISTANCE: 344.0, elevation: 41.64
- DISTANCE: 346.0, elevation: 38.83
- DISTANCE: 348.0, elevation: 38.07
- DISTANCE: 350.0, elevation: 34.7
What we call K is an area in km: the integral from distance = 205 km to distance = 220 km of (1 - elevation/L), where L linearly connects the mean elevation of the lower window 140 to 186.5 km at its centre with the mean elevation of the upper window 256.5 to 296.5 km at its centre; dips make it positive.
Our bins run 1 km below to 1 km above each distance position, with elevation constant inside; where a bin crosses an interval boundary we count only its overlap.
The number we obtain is -4.7 km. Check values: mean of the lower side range 27.3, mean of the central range 37.1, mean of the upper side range 29.5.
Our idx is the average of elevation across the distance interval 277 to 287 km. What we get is 23.7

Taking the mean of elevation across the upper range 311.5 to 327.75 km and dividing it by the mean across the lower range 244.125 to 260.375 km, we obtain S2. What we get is 1.16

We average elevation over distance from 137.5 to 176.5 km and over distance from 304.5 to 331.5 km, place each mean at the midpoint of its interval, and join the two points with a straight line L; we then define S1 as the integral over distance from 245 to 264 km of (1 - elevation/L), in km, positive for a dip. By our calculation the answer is 0.4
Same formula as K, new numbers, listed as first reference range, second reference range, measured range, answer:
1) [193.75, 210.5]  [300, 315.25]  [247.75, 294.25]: 7.69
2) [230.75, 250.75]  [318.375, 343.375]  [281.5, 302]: 5.33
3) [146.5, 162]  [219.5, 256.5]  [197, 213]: -1.68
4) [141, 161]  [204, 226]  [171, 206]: 2.80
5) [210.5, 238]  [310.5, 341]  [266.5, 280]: 1.91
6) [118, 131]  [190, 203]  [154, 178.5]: 3.17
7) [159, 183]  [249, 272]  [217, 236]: -3.99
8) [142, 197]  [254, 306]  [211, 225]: -4.17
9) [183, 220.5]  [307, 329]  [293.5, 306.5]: 2.24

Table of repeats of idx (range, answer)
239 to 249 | 34.3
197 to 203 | 35.9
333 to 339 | 39.2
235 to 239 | 35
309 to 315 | 39.7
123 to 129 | 26.5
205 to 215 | 35.9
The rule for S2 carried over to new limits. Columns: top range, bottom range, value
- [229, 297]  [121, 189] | 1.14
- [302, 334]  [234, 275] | 1.11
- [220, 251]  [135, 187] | 1.30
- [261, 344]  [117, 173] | 1.23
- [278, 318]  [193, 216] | 0.87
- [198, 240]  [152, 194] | 1.29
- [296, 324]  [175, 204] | 1.17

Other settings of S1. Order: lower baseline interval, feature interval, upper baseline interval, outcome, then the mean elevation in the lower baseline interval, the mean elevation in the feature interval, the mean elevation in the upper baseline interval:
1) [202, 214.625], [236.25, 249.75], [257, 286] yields -0.6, 36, 34.5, 30.5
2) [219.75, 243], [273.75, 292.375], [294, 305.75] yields 3.6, 36.2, 26.4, 31.6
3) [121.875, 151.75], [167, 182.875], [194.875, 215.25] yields 3.5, 27.3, 25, 35.8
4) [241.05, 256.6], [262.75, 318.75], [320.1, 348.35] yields 6.8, 33.9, 31.8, 38.6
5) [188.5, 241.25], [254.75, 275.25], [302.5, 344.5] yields 2.0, 36.1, 33.5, 38.2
